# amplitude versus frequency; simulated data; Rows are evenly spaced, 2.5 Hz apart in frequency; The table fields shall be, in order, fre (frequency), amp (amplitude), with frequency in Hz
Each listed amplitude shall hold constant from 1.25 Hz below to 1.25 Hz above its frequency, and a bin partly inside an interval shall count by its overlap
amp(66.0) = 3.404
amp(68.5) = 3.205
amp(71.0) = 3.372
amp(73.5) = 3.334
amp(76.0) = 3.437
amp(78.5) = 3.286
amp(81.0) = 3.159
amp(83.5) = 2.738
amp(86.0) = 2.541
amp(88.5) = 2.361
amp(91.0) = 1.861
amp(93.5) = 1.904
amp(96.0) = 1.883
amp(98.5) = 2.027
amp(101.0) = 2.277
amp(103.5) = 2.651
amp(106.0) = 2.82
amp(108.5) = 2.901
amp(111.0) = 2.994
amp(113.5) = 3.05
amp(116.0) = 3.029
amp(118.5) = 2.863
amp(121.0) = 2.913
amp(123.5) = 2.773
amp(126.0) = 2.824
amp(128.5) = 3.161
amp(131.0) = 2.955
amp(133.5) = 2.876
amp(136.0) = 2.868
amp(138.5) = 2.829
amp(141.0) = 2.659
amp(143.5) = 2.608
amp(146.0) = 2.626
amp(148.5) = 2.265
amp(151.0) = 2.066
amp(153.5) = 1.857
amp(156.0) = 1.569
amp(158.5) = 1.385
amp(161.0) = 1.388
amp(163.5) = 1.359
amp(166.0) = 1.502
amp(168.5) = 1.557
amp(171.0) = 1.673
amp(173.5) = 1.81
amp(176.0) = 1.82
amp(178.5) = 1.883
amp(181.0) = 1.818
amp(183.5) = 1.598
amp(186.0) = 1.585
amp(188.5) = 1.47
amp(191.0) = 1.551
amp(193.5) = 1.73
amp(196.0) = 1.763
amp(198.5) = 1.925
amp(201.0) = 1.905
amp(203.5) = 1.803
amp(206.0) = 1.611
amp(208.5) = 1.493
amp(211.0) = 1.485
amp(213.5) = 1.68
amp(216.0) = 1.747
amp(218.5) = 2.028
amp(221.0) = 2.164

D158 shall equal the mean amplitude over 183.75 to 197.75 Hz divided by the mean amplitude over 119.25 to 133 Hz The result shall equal 0.6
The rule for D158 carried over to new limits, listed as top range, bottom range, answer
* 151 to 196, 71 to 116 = 0.61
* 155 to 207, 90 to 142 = 0.62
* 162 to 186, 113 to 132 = 0.56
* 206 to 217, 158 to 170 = 1.11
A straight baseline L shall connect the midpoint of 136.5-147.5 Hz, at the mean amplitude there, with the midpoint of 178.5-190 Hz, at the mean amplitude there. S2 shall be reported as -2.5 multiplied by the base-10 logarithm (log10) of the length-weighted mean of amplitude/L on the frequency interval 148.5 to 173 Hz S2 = 0.333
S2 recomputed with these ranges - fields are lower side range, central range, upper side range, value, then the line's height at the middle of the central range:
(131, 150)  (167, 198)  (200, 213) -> 0.19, 2.03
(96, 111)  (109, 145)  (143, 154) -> -0.20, 2.4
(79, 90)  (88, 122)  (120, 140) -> 0.11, 2.8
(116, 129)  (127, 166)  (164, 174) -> 0.00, 2.23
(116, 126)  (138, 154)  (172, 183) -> -0.01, 2.4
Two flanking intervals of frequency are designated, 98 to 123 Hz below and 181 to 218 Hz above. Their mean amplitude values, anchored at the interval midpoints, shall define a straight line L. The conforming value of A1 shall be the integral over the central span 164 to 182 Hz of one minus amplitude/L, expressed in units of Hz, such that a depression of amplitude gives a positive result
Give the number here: 2.6 Hz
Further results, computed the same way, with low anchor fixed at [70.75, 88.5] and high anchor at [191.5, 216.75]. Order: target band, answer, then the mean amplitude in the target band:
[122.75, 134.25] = -1.8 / 2.93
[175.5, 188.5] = 1.6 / 1.71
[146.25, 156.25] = 1.1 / 2.04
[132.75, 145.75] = -1.8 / 2.75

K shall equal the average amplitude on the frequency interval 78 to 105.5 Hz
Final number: 2.41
